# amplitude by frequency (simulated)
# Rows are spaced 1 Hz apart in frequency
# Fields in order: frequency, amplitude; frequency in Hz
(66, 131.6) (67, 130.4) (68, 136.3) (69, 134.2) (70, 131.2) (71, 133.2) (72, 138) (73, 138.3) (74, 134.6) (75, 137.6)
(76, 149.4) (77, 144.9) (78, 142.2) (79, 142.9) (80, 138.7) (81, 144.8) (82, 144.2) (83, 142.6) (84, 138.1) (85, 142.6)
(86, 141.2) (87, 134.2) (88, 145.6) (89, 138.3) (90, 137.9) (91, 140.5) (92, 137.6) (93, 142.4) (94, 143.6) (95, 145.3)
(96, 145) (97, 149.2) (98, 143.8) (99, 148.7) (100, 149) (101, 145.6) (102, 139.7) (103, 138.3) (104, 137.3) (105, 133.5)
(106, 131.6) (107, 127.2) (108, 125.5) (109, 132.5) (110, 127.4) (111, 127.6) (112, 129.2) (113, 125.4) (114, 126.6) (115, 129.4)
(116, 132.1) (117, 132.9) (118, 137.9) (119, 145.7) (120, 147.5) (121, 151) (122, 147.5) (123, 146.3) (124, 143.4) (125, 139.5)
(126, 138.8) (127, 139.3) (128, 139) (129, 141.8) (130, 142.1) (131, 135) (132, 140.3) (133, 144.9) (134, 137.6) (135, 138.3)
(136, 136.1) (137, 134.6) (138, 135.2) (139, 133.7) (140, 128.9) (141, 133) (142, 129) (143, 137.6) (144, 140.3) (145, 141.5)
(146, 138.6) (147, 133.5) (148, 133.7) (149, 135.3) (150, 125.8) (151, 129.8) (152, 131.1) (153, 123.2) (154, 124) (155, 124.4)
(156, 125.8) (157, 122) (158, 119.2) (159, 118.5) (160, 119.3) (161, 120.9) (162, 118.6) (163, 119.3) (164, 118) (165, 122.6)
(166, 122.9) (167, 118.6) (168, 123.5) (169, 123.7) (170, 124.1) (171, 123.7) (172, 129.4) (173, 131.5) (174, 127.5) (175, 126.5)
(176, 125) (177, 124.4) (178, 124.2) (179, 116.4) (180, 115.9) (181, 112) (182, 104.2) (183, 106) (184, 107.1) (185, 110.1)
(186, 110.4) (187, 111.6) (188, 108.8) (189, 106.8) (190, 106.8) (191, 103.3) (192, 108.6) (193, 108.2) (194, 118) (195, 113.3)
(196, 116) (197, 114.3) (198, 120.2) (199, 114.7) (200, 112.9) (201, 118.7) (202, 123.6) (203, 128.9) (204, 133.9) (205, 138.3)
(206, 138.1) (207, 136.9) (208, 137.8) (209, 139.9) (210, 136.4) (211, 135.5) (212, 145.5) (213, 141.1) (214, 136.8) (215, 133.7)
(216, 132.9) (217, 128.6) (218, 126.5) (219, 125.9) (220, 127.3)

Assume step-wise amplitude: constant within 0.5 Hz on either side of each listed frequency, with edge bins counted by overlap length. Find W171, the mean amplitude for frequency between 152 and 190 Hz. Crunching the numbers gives 119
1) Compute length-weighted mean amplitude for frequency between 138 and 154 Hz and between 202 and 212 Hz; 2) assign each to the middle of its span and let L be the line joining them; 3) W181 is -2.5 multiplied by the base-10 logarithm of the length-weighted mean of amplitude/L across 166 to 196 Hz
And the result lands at 0.159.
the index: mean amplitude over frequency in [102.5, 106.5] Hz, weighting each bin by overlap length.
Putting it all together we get 135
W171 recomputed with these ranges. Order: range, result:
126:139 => 138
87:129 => 139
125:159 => 134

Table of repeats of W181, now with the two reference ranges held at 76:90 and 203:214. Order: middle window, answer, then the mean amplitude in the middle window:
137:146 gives 0.038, 135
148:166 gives 0.130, 124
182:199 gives 0.244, 111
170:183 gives 0.147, 121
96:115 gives 0.043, 136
